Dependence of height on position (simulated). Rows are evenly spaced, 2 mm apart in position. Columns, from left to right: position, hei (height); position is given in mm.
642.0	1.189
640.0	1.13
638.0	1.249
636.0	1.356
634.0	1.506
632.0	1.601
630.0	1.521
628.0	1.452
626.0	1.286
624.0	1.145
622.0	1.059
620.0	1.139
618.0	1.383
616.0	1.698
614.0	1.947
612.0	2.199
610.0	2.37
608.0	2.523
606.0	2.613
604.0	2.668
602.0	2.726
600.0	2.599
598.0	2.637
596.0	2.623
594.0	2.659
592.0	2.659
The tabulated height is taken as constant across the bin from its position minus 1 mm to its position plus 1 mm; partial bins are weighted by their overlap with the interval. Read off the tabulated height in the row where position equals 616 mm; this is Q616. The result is 1.698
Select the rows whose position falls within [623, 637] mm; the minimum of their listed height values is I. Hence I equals 1.145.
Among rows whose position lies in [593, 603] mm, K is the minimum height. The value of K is 2.599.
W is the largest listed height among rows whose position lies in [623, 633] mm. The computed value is 1.601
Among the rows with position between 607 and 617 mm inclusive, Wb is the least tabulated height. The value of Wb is 1.698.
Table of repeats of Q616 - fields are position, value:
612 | 2.199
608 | 2.523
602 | 2.726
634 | 1.506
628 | 1.452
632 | 1.601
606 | 2.613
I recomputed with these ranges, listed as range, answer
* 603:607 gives 2.613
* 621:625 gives 1.059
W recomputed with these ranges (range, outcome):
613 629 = 1.947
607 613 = 2.523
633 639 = 1.506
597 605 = 2.726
